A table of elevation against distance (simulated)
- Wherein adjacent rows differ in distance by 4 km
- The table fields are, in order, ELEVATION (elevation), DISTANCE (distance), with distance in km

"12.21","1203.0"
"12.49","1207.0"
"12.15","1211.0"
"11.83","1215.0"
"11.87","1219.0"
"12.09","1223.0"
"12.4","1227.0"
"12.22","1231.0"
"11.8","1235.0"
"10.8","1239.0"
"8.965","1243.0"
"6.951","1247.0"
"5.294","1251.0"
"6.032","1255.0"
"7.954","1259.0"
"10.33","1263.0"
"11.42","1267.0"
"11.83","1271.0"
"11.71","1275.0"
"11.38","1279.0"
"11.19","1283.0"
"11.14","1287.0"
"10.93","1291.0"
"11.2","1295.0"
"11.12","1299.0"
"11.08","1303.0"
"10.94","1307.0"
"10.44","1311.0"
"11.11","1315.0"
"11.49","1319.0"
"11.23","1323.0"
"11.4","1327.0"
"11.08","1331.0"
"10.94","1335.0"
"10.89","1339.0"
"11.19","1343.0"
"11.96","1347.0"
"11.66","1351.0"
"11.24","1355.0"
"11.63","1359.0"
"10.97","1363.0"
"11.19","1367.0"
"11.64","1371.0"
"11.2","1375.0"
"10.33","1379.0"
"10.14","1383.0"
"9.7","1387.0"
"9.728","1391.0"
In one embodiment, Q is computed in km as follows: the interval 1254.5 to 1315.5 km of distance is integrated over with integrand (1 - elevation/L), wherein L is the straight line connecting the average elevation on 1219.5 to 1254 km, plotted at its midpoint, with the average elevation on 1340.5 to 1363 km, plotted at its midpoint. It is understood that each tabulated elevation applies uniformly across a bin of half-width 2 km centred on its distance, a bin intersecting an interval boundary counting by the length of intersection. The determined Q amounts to -0.4 km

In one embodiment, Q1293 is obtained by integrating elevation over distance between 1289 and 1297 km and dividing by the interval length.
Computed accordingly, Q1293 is 11.1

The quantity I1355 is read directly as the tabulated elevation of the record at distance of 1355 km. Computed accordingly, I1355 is 11.24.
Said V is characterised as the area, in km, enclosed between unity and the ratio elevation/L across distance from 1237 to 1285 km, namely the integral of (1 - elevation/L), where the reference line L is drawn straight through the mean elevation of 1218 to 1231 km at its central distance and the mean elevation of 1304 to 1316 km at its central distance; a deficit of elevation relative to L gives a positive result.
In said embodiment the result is 8.6 km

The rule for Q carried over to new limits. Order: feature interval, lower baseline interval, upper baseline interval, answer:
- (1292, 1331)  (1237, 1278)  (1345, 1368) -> -2.6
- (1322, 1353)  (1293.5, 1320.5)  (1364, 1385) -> -0.9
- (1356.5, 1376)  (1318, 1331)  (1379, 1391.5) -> -1.8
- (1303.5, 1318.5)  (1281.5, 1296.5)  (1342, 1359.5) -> 0.5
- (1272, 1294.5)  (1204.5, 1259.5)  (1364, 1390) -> -1.9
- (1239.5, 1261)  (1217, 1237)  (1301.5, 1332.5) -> 8.2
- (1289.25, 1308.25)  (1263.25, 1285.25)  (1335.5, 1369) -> 0.5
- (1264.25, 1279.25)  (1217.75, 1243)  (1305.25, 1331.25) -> -0.2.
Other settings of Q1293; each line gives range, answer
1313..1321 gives 11.3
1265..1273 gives 11.6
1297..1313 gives 10.9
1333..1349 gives 11.2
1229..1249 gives 10.1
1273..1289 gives 11.4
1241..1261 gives 7.04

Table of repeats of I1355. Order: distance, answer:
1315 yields 11.11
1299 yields 11.12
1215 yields 11.83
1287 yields 11.14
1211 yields 12.15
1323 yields 11.23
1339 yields 10.89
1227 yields 12.4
